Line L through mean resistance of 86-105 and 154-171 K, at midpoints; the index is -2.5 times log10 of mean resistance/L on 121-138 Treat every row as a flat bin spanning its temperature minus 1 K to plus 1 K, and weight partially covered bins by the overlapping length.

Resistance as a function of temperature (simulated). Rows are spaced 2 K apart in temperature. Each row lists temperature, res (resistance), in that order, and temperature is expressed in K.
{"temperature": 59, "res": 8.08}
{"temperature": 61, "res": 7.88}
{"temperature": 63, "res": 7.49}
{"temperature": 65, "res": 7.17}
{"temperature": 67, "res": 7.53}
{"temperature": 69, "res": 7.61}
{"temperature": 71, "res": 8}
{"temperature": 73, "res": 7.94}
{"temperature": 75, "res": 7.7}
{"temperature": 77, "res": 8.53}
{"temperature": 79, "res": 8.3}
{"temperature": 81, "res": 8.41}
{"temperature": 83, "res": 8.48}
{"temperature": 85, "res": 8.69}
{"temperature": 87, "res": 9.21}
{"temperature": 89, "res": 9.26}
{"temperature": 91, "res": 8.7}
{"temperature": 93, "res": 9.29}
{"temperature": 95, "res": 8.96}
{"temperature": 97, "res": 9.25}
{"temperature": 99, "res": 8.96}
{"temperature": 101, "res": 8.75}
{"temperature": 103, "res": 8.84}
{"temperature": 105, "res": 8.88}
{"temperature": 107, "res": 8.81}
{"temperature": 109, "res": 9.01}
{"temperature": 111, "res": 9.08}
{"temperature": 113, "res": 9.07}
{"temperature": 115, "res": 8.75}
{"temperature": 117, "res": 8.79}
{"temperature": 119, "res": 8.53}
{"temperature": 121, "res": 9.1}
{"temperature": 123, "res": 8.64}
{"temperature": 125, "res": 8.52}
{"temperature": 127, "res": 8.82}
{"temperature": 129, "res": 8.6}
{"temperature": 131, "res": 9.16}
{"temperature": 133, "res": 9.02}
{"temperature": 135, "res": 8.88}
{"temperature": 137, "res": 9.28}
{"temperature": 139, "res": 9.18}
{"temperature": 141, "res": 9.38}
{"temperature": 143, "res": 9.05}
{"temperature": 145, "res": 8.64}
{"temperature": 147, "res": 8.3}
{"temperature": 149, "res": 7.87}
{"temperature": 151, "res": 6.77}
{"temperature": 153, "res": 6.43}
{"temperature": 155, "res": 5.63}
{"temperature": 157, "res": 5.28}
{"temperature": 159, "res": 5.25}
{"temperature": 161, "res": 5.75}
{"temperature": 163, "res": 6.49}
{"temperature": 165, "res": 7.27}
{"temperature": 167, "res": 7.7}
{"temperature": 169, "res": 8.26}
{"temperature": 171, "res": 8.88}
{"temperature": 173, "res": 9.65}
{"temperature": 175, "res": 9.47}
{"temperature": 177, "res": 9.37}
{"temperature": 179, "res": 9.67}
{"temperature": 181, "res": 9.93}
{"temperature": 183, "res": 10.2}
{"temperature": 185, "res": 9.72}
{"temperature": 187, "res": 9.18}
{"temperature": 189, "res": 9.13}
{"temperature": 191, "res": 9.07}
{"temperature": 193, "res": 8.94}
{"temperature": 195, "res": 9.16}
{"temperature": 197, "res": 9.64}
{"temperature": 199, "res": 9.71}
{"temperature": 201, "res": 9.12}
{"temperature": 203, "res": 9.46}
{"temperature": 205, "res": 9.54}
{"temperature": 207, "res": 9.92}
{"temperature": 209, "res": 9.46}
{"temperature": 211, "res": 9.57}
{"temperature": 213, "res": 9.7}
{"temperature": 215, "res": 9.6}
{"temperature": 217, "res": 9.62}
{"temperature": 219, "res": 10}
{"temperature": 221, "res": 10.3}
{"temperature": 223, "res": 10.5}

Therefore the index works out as -0.14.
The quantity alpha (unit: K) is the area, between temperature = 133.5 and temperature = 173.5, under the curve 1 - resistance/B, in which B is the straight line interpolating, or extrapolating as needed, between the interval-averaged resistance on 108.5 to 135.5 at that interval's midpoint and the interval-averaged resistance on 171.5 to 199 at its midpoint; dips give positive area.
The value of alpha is 6.4 K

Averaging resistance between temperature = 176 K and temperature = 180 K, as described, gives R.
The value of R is 9.52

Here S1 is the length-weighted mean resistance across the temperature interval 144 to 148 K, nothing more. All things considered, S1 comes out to 8.47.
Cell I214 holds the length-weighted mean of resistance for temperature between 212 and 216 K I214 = 9.65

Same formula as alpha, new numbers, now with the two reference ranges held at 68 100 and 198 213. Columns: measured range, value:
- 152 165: 4.6 K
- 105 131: 0.1 K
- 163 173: 1.3 K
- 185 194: 0.3 K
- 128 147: 0.1 K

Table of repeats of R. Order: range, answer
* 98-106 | 8.86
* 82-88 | 8.79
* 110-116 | 8.97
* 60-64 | 7.69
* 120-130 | 8.74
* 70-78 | 8.04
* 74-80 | 8.18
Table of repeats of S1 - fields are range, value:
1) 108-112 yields 9.04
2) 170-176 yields 9.33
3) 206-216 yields 9.65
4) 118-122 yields 8.81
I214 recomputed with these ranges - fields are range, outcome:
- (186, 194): 9.08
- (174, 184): 9.73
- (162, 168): 7.15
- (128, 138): 8.99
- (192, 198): 9.25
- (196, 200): 9.68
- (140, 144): 9.21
